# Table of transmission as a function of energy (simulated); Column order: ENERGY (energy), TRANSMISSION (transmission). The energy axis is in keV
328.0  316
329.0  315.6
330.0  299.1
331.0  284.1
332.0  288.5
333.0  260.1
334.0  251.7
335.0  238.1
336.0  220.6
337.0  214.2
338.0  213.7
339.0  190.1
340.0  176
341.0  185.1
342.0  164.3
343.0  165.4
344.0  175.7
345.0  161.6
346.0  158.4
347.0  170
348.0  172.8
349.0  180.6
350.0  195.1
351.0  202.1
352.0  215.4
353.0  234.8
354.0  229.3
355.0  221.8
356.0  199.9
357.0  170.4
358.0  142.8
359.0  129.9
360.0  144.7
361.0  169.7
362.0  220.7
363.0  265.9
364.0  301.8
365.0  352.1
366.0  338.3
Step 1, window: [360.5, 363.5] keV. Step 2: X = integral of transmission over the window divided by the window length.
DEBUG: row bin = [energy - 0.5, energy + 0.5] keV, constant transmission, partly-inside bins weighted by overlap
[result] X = 219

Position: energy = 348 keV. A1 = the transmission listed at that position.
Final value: 172.8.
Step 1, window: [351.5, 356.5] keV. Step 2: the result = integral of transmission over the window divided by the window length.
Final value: 220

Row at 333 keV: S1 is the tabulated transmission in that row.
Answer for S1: 260.1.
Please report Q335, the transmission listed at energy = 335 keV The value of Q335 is 238.1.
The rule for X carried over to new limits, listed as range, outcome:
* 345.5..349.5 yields 170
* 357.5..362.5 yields 162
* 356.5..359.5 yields 148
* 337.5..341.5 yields 191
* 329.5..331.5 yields 292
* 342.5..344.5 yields 171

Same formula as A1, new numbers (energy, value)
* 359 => 129.9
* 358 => 142.8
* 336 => 220.6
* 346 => 158.4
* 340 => 176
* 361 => 169.7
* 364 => 301.8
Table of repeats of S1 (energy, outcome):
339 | 190.1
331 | 284.1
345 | 161.6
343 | 165.4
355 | 221.8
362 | 220.7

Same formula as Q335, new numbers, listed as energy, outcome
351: 202.1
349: 180.6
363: 265.9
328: 316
